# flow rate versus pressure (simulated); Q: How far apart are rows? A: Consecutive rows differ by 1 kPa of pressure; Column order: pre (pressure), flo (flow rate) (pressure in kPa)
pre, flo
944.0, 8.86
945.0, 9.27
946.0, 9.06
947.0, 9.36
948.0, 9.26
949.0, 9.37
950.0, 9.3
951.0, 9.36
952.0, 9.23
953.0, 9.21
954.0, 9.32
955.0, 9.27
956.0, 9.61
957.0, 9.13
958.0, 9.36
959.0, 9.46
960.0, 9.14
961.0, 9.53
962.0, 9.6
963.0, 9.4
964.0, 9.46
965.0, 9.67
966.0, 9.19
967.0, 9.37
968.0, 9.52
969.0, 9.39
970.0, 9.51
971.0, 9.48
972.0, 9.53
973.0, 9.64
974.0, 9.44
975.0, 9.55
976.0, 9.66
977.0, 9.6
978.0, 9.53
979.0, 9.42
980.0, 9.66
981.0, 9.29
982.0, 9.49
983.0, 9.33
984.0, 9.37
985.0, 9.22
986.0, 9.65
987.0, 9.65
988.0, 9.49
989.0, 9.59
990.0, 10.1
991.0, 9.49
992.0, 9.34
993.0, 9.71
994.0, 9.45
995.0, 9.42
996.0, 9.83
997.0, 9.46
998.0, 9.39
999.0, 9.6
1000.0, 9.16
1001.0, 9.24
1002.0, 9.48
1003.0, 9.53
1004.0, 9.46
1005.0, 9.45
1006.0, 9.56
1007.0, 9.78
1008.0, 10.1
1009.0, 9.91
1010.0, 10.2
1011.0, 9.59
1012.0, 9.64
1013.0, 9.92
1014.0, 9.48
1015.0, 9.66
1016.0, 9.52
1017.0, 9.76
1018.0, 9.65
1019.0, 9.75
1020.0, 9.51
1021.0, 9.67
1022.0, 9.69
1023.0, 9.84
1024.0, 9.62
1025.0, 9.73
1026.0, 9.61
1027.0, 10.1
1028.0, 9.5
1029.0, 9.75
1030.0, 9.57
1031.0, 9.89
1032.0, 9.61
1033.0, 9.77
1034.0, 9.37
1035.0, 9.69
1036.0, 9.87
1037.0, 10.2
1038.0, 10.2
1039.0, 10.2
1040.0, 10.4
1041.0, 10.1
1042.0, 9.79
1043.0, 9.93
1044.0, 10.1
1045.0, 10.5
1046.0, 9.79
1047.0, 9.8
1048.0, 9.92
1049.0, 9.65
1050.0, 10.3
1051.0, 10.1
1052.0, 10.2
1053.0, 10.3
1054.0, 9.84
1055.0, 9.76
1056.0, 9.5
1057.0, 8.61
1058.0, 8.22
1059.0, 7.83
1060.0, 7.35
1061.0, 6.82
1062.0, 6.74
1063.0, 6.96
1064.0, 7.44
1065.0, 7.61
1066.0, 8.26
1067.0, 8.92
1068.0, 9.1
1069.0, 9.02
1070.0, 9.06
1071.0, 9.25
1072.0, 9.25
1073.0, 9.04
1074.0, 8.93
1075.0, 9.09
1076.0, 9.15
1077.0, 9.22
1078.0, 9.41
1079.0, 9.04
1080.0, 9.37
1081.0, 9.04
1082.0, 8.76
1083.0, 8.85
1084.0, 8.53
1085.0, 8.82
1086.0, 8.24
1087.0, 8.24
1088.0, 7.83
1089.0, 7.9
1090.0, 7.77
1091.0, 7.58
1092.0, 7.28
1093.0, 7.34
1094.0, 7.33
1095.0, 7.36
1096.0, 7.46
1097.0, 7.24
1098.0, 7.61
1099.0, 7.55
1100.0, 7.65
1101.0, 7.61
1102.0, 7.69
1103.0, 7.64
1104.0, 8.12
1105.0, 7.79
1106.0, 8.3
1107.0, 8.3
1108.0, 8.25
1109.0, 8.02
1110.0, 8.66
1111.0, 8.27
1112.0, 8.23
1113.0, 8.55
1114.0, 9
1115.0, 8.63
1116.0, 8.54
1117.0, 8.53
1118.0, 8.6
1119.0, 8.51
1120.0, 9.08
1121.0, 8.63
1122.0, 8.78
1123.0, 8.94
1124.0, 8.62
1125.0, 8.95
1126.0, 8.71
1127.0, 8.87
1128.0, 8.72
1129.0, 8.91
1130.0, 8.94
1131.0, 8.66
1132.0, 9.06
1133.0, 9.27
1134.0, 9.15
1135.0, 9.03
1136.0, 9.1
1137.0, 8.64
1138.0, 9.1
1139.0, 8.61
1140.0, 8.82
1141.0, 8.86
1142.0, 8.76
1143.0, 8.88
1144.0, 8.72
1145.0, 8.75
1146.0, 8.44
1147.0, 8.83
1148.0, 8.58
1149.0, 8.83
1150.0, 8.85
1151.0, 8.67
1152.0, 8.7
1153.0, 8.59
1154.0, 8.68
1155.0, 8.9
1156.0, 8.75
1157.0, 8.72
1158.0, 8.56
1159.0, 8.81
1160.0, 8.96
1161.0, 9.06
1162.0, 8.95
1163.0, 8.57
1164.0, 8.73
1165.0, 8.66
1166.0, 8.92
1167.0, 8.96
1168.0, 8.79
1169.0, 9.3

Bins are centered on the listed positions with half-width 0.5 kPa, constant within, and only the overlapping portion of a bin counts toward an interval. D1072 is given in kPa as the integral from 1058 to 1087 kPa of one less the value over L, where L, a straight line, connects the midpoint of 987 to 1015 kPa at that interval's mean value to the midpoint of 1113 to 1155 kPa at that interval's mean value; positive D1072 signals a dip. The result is 2.02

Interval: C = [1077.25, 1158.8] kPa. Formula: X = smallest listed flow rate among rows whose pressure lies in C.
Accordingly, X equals 7.24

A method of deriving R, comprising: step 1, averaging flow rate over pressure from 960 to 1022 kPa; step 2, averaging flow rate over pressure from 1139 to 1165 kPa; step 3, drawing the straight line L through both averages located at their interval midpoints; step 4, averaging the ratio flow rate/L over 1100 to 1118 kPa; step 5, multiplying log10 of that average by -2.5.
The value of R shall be 0.09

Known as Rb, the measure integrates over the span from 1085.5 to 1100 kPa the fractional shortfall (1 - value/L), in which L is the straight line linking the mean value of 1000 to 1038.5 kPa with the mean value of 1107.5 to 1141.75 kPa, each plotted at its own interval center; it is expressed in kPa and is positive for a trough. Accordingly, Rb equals 2.26 kPa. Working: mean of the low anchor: 9.7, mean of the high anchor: 8.74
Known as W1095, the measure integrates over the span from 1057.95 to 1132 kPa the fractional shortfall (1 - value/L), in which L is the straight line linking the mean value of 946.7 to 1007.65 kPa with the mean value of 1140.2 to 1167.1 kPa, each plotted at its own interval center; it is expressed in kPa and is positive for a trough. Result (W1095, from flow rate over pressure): 5.41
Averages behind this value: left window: 9.46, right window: 8.76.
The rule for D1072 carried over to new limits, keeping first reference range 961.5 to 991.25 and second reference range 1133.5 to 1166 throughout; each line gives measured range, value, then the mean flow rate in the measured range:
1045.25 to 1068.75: 0.8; 8.85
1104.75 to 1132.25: 0.9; 8.61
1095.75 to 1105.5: 1.5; 7.64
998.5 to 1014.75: -0.4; 9.63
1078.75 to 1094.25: 1.4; 8.25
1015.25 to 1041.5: -1.4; 9.79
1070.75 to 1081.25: -0.1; 9.16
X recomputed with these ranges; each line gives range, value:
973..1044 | 9.16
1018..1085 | 6.74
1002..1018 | 9.45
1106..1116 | 8.02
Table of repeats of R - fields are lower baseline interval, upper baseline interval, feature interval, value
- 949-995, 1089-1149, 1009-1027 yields -0.07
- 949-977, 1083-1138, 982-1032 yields -0.06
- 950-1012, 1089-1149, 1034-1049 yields -0.11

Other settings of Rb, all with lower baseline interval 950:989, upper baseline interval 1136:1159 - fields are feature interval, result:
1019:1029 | -0.5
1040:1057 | -1.5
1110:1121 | 0.3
